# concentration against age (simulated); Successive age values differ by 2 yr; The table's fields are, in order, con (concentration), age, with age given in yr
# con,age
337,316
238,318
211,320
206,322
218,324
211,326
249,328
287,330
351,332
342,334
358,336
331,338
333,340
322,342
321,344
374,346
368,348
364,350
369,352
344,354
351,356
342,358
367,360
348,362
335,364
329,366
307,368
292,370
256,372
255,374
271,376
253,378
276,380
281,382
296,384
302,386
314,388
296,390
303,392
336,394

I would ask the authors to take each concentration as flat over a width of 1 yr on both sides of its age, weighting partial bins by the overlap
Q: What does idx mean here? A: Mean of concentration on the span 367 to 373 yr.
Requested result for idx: 285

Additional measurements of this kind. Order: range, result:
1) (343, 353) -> 359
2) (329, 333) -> 319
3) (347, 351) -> 366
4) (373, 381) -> 264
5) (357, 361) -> 354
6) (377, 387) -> 282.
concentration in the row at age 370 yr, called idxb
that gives 292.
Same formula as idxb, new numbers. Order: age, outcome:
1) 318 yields 238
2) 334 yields 342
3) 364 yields 335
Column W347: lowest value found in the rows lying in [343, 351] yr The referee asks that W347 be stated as 321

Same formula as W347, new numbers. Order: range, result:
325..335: 211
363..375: 255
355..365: 335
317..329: 206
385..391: 296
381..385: 281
